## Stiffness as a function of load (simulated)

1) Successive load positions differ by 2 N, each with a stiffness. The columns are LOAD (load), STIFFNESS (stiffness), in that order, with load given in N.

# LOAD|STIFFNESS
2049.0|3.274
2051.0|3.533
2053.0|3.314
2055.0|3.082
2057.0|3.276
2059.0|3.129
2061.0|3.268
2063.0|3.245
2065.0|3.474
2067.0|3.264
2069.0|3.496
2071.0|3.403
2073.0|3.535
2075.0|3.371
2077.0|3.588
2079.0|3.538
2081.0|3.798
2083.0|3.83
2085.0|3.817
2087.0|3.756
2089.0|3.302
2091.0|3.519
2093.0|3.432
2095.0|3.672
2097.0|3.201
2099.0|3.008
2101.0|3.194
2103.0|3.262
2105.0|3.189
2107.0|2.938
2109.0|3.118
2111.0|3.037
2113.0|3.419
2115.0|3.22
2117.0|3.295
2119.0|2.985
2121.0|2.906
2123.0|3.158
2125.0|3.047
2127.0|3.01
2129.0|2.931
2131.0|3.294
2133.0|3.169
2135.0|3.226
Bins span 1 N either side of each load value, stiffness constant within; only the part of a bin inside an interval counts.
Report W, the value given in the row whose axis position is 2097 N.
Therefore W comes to 3.201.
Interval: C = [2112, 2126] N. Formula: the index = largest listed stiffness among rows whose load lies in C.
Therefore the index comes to 3.419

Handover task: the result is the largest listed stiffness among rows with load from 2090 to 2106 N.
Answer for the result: 3.672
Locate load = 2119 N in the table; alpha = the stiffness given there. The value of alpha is 2.985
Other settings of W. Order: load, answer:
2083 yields 3.83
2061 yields 3.268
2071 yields 3.403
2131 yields 3.294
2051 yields 3.533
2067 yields 3.264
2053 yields 3.314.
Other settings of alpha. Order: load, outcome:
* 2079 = 3.538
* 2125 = 3.047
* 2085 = 3.817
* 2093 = 3.432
